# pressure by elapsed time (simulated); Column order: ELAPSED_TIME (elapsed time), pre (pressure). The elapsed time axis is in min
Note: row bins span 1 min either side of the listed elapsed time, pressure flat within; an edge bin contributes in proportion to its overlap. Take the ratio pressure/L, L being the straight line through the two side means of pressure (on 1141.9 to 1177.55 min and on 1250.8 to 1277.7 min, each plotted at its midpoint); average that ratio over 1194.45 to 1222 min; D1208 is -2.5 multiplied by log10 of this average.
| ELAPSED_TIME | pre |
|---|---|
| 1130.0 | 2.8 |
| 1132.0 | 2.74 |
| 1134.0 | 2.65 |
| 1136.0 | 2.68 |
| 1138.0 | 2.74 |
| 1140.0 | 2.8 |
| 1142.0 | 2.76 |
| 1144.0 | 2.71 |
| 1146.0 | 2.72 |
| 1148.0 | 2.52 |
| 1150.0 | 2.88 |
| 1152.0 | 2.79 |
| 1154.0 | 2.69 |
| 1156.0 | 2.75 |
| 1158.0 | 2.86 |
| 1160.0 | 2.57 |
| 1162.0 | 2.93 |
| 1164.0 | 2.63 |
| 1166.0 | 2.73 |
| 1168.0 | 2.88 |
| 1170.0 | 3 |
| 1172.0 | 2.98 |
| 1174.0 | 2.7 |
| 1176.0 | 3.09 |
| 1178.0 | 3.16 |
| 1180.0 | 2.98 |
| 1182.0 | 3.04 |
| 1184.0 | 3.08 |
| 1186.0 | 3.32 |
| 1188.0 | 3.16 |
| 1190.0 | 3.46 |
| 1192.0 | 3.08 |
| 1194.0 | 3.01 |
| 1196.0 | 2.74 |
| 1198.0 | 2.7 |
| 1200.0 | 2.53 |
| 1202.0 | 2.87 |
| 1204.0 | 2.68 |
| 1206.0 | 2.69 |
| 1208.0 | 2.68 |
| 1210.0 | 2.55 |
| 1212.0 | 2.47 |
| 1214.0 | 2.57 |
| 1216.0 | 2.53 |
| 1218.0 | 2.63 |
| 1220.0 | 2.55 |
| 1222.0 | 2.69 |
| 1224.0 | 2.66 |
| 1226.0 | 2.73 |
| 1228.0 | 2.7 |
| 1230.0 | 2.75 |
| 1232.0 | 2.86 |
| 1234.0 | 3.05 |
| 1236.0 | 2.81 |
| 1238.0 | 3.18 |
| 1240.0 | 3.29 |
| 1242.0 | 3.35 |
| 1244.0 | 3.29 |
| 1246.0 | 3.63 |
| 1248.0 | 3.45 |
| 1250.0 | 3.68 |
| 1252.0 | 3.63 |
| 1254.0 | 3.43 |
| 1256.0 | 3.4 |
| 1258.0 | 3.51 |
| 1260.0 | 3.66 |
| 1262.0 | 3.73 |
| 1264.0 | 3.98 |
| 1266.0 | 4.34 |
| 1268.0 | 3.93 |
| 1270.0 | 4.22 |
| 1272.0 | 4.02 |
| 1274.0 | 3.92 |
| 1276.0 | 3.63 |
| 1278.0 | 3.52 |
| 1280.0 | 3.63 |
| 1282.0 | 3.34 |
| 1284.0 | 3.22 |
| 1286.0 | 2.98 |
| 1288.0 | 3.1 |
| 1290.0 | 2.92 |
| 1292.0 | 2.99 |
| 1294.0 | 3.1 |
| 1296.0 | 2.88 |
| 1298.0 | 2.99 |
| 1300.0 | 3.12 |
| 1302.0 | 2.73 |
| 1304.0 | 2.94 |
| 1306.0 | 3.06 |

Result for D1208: 0.227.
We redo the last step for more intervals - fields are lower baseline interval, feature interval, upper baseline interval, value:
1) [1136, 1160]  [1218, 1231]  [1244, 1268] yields 0.259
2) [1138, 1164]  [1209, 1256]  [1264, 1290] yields 0.119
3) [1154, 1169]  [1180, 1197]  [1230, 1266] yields -0.050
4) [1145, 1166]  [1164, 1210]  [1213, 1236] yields -0.076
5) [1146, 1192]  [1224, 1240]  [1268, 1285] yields 0.173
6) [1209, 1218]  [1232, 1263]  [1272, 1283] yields -0.086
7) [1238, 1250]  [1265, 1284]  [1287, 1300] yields -0.201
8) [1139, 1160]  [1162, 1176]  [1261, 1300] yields 0.002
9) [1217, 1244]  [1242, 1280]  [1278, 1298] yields -0.223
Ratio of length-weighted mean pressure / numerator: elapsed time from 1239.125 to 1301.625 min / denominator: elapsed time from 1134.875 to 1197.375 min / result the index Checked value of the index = 1.2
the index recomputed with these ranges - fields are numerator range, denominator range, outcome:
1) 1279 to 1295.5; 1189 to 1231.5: 1.15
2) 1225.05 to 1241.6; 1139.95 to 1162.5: 1.07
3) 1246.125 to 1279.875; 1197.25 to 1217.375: 1.43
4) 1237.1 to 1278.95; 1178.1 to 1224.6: 1.30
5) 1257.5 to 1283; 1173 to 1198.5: 1.25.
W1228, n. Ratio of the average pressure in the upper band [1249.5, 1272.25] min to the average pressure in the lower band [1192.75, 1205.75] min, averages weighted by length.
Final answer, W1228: 1.37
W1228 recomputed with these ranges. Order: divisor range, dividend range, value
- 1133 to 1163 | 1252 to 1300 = 1.28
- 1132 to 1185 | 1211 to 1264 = 1.10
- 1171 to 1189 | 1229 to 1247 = 1.03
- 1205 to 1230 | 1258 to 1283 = 1.45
